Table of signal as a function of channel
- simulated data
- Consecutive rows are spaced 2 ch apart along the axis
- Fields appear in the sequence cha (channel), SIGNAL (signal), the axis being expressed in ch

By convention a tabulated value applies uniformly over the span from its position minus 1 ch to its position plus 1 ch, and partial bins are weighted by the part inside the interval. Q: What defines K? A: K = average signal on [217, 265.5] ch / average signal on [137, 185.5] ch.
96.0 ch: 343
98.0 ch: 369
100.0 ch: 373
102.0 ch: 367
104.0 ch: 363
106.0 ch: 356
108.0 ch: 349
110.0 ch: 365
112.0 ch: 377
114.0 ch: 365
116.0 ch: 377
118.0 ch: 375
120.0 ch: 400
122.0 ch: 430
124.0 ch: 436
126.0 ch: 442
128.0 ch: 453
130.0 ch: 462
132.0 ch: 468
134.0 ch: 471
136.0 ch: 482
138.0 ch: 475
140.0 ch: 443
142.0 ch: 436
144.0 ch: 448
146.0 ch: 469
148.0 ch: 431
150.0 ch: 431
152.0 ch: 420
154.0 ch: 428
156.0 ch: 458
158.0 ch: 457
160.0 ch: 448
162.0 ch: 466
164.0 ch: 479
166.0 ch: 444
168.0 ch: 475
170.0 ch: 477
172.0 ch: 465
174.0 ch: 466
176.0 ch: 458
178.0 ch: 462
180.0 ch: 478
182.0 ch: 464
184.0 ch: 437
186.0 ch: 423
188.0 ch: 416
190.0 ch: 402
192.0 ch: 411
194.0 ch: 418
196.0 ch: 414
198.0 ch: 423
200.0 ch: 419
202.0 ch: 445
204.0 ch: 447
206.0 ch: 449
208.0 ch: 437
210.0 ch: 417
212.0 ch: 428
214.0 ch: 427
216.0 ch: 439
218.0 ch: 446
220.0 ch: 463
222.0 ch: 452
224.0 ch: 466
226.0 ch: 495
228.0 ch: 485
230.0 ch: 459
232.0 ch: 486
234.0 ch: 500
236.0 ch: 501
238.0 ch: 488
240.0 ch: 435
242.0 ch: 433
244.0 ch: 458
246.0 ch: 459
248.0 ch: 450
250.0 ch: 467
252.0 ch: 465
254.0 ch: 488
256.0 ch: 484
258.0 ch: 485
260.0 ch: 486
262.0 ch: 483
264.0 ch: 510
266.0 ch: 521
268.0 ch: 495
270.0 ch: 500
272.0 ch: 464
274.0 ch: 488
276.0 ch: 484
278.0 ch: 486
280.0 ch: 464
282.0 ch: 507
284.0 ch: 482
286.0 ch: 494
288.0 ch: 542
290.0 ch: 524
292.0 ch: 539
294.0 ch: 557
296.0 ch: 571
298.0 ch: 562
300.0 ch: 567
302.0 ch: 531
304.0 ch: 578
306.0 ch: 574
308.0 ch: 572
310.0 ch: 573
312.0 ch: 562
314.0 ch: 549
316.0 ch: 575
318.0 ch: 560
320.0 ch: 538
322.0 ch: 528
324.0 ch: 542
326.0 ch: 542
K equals 1.0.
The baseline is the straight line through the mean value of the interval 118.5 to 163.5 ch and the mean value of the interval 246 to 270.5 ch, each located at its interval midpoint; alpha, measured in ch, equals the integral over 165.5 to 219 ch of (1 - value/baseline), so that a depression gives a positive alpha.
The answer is 2.7 ch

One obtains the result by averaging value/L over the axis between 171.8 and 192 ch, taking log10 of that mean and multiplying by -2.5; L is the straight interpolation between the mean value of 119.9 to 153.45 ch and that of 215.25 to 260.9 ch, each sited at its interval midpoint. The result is 0.03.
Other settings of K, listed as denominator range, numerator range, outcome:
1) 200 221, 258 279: 1.12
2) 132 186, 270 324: 1.17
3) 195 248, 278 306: 1.18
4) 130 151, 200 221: 0.96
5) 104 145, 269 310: 1.25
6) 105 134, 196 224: 1.08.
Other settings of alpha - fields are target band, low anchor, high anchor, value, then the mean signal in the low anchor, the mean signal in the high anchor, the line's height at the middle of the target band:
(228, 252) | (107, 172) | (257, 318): 1.38 ch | 436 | 525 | 496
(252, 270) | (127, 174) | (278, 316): 0.95 ch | 456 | 541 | 520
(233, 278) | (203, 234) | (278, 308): 1.35 ch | 455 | 535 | 494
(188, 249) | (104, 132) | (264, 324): 3.45 ch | 400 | 530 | 475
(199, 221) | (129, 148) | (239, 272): 1.49 ch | 460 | 476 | 470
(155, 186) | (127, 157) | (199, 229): -0.75 ch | 452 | 448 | 450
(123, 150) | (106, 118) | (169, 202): -4.39 ch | 366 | 440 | 391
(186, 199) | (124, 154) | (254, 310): 1.67 ch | 451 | 517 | 476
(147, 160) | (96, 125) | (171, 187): -0.34 ch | 377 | 457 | 427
